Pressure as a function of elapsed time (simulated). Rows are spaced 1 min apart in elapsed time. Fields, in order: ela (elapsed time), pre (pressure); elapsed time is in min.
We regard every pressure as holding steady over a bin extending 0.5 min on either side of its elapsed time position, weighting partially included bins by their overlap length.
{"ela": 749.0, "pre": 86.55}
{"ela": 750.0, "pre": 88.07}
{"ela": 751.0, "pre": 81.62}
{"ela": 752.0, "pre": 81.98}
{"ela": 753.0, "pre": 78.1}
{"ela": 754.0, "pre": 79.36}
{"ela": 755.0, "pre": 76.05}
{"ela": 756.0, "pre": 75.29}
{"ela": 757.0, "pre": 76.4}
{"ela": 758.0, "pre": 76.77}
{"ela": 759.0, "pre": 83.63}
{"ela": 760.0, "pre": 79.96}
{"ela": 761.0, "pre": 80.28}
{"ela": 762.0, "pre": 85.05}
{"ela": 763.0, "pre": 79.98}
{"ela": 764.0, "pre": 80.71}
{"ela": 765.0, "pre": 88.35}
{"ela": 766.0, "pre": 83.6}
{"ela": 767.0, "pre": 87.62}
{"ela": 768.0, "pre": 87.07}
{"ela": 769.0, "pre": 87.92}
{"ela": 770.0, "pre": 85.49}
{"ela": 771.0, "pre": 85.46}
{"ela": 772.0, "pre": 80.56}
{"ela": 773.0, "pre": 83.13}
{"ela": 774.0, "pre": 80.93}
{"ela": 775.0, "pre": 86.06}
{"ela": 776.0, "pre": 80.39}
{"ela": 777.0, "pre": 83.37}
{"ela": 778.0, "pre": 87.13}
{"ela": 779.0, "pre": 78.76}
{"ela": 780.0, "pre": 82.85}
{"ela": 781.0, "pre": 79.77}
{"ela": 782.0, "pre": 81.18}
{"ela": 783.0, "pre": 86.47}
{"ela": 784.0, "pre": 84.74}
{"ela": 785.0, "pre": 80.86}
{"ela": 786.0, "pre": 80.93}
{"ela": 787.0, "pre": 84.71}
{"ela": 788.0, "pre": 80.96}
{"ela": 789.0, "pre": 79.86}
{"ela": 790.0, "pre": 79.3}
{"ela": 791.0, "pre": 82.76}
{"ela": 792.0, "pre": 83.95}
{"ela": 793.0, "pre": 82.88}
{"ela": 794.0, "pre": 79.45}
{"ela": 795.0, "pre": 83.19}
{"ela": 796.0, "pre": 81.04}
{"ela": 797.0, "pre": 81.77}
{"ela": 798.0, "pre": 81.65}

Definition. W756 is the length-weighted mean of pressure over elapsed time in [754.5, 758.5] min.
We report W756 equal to 76.1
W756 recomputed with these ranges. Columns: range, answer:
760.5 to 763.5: 81.8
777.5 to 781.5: 82.1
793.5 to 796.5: 81.2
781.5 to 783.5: 83.8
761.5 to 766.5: 83.5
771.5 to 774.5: 81.5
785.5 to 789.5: 81.6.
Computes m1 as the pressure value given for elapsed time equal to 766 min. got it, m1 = 83.6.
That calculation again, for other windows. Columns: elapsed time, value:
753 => 78.1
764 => 80.71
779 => 78.76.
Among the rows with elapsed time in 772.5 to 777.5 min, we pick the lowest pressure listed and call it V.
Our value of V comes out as 80.39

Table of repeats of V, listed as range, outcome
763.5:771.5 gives 80.71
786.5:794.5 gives 79.3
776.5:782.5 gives 78.76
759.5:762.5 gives 79.96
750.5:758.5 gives 75.29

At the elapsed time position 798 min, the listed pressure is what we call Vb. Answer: 81.65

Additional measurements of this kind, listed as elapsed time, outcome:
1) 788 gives 80.96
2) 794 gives 79.45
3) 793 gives 82.88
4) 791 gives 82.76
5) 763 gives 79.98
